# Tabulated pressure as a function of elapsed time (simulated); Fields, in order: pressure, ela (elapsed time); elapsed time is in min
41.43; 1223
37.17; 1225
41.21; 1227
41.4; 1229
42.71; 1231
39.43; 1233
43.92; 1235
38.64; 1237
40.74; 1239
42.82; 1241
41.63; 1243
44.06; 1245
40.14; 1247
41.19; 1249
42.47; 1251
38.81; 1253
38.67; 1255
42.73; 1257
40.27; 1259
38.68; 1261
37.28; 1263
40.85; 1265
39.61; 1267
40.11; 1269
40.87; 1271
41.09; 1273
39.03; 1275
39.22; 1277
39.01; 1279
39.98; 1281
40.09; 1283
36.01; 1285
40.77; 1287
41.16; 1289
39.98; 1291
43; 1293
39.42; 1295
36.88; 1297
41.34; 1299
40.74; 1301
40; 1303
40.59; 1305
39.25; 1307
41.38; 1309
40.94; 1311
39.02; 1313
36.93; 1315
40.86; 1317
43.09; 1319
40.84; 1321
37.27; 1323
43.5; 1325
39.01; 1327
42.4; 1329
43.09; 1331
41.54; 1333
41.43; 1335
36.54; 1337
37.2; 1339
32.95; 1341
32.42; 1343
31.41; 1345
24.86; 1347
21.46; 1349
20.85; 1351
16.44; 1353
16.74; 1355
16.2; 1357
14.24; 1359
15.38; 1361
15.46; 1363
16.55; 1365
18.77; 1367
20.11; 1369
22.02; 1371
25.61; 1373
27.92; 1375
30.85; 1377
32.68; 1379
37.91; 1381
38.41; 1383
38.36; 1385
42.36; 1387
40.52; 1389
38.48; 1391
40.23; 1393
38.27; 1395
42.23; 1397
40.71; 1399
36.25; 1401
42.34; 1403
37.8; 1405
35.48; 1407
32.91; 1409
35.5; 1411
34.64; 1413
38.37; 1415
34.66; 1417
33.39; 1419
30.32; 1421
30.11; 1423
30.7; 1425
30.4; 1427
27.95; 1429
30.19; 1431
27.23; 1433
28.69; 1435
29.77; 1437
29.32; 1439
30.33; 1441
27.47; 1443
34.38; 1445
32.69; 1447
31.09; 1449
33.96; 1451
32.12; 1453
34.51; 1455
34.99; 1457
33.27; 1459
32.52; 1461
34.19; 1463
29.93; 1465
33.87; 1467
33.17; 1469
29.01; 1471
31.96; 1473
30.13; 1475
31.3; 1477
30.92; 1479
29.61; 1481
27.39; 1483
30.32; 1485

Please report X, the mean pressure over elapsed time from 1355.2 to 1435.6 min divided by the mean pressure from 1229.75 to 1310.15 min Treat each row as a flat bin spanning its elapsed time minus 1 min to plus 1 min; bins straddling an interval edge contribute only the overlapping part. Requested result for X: 0.77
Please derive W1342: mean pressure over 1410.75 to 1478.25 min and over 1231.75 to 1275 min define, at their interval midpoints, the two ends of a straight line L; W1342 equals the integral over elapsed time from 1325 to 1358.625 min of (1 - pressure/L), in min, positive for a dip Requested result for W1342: 5.2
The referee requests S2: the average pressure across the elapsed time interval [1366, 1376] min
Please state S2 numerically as 22.9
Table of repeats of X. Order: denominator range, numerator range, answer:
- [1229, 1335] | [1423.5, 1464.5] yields 0.77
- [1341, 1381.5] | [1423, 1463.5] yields 1.36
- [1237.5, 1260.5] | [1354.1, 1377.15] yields 0.48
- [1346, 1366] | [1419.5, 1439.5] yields 1.66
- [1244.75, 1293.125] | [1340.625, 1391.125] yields 0.65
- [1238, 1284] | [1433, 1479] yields 0.78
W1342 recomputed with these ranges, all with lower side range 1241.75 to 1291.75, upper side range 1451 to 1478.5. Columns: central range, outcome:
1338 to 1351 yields 2.73 min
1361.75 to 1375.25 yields 5.87 min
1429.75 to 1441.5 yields 1.53 min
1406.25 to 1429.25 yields 0.85 min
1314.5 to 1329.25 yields -0.97 min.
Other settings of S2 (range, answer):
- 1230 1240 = 41.1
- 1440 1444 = 28.9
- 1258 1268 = 39.3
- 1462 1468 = 32.7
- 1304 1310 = 40.4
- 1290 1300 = 40.1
